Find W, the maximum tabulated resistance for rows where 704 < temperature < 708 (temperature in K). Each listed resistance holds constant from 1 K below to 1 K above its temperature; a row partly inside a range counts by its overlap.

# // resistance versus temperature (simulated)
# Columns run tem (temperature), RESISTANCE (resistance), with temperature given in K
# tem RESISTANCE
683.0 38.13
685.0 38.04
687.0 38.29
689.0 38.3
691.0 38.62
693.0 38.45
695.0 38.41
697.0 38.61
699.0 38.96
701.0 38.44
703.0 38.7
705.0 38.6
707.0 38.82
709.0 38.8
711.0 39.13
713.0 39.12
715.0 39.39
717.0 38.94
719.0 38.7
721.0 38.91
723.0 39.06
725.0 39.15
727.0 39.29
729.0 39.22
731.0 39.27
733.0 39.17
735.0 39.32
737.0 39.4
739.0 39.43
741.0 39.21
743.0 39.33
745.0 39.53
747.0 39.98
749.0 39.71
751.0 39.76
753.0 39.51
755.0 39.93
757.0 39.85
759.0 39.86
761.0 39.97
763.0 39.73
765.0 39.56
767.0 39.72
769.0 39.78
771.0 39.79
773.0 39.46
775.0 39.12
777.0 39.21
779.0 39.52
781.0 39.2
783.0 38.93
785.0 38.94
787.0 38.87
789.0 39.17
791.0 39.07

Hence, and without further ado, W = 38.82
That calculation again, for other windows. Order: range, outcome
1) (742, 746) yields 39.53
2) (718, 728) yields 39.29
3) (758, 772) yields 39.97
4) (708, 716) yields 39.39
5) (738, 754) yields 39.98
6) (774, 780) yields 39.52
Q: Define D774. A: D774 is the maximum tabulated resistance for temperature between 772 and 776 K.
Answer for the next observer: 39.46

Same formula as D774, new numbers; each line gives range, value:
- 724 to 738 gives 39.4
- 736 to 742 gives 39.43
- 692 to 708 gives 38.96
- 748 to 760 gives 39.93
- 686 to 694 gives 38.62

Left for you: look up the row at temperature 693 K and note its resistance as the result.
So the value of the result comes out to 38.45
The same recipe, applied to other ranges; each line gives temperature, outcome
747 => 39.98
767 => 39.72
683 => 38.13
